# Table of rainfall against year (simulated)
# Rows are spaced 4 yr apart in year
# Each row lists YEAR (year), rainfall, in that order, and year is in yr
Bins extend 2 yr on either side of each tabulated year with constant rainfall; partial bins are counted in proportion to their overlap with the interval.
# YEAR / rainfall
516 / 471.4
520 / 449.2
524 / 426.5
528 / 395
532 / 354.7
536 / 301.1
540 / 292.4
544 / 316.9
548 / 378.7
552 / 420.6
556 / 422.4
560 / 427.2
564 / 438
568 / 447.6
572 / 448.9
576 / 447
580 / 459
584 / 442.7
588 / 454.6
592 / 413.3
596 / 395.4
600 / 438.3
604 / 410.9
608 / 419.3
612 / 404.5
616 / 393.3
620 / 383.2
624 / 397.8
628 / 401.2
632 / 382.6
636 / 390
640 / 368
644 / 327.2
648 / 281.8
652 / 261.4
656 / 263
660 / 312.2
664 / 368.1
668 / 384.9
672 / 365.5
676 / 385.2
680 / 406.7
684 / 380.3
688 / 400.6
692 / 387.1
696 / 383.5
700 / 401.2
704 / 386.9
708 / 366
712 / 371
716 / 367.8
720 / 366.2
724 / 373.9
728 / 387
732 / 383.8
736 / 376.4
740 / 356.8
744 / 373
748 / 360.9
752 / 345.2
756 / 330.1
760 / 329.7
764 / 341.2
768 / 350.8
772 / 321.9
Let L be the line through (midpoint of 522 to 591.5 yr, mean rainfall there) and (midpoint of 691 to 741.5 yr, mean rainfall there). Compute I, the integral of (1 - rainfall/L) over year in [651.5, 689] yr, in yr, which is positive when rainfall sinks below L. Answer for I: 2.9 yr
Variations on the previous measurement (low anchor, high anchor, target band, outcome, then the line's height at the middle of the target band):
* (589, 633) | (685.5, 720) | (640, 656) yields 4.0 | 396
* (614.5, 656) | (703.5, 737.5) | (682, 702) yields -1.2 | 368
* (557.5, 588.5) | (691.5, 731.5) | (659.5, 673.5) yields 1.3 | 400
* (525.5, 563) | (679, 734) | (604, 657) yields 1.9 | 377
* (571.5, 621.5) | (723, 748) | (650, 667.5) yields 4.0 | 401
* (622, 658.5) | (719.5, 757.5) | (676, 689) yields -1.6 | 352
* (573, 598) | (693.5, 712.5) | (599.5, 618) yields 0.6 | 425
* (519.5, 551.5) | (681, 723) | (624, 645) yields -0.2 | 374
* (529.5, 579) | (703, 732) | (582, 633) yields -3.2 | 387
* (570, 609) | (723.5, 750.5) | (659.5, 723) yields 2.1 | 391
